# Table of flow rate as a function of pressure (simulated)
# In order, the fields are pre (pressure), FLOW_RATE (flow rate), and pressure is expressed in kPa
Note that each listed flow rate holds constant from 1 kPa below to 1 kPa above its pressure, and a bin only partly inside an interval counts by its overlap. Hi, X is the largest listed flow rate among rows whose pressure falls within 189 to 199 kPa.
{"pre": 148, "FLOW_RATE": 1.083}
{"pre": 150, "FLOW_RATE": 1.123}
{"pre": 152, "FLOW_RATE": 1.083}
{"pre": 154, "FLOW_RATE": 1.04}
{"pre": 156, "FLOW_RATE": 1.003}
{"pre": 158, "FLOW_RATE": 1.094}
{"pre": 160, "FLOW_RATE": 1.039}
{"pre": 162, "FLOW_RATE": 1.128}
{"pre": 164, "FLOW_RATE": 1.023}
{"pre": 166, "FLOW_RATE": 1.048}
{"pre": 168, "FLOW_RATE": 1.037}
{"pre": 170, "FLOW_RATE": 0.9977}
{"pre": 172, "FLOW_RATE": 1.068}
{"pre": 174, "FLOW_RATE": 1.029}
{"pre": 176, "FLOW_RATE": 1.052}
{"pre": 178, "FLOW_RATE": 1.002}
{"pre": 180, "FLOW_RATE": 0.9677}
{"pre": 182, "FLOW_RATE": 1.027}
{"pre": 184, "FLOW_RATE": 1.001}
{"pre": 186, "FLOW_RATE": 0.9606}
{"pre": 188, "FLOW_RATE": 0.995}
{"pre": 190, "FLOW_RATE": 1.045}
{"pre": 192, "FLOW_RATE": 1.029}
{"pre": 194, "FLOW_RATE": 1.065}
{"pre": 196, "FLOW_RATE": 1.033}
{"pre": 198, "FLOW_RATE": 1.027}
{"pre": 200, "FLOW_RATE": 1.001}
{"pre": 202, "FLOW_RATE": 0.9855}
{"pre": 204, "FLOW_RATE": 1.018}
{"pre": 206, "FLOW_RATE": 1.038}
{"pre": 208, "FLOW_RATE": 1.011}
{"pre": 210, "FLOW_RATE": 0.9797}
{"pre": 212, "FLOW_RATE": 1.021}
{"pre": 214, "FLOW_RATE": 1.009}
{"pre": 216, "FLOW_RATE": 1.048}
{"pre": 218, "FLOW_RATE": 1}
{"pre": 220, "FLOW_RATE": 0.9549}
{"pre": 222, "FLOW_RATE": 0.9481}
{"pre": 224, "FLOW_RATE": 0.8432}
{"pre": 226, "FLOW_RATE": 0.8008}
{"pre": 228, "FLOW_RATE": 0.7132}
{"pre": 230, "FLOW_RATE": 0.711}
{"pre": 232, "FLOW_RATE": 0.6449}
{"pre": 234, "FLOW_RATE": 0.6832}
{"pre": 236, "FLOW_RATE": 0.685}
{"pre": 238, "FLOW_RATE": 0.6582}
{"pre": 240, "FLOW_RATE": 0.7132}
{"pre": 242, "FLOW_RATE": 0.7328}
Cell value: 1.065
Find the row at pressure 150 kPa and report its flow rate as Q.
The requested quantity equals 1.123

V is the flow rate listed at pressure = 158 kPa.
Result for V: 1.094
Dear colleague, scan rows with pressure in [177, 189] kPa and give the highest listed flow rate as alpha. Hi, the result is 1.027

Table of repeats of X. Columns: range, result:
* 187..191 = 1.045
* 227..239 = 0.7132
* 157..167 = 1.128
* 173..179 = 1.052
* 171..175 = 1.068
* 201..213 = 1.038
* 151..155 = 1.083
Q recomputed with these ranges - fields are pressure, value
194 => 1.065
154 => 1.04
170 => 0.9977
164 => 1.023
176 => 1.052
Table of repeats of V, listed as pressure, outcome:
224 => 0.8432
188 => 0.995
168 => 1.037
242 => 0.7328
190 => 1.045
